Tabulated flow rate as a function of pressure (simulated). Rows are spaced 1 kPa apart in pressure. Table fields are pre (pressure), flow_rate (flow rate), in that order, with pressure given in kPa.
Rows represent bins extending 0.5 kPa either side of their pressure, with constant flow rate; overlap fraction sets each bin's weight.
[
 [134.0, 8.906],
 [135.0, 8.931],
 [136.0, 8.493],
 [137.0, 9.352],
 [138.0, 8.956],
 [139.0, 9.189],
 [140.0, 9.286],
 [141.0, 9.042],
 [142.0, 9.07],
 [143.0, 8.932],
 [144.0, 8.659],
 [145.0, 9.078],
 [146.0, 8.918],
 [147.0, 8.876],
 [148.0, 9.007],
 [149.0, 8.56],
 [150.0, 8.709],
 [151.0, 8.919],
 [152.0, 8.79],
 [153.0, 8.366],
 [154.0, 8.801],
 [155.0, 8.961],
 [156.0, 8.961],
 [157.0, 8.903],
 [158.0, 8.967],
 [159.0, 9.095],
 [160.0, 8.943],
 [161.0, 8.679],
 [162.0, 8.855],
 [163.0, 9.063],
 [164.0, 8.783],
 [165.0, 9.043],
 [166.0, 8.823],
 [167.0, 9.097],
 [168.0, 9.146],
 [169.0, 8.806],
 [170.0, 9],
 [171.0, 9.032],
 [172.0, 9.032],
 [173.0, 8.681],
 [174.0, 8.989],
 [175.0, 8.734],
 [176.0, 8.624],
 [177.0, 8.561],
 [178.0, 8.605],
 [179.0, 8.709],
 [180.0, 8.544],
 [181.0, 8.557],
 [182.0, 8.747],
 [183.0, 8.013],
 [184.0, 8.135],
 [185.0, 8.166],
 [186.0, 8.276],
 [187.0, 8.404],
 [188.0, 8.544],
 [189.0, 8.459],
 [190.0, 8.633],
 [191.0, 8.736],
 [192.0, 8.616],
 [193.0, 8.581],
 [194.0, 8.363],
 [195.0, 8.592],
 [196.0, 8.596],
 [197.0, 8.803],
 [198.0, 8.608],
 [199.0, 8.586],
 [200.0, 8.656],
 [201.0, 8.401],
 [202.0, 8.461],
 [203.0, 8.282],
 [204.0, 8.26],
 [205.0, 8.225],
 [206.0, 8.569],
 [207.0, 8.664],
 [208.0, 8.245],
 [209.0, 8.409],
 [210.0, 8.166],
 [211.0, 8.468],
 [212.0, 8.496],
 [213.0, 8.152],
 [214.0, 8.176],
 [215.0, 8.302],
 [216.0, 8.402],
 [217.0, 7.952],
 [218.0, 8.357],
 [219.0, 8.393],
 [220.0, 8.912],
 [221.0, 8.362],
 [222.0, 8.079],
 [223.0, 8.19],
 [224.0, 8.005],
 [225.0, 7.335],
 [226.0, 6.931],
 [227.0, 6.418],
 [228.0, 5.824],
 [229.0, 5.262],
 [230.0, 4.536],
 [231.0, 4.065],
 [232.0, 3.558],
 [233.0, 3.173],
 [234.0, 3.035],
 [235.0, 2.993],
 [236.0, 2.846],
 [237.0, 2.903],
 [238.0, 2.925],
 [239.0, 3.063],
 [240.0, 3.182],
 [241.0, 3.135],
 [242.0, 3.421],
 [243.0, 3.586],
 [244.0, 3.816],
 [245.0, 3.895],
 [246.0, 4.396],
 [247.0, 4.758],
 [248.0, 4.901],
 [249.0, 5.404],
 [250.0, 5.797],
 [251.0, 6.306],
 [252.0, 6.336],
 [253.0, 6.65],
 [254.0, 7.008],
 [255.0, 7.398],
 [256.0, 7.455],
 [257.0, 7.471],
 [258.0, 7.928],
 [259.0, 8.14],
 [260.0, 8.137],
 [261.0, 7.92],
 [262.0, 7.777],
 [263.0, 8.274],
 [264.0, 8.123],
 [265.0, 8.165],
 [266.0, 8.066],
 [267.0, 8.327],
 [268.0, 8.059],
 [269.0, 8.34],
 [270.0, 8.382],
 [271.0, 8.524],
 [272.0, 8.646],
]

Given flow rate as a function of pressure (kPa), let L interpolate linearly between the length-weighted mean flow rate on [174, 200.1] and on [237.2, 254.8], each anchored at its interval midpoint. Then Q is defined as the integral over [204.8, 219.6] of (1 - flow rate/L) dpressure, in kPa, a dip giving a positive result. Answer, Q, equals -3.2 kPa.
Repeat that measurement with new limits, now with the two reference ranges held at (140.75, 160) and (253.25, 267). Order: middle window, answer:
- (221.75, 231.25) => 1.95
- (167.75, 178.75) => -0.22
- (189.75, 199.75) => -0.19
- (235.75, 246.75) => 6.30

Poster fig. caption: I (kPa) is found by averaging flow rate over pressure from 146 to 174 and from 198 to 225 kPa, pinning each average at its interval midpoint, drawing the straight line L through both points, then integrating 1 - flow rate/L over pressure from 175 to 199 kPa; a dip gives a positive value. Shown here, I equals 0.2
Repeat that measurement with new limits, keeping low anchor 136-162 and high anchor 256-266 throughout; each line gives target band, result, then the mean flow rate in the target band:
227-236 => 4.49 kPa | 4.12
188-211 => -0.03 kPa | 8.5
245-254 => 2.80 kPa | 5.56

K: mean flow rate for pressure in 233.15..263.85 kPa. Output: 5.37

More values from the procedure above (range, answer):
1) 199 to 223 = 8.37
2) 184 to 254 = 6.78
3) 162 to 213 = 8.6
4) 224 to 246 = 4.19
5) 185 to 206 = 8.5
